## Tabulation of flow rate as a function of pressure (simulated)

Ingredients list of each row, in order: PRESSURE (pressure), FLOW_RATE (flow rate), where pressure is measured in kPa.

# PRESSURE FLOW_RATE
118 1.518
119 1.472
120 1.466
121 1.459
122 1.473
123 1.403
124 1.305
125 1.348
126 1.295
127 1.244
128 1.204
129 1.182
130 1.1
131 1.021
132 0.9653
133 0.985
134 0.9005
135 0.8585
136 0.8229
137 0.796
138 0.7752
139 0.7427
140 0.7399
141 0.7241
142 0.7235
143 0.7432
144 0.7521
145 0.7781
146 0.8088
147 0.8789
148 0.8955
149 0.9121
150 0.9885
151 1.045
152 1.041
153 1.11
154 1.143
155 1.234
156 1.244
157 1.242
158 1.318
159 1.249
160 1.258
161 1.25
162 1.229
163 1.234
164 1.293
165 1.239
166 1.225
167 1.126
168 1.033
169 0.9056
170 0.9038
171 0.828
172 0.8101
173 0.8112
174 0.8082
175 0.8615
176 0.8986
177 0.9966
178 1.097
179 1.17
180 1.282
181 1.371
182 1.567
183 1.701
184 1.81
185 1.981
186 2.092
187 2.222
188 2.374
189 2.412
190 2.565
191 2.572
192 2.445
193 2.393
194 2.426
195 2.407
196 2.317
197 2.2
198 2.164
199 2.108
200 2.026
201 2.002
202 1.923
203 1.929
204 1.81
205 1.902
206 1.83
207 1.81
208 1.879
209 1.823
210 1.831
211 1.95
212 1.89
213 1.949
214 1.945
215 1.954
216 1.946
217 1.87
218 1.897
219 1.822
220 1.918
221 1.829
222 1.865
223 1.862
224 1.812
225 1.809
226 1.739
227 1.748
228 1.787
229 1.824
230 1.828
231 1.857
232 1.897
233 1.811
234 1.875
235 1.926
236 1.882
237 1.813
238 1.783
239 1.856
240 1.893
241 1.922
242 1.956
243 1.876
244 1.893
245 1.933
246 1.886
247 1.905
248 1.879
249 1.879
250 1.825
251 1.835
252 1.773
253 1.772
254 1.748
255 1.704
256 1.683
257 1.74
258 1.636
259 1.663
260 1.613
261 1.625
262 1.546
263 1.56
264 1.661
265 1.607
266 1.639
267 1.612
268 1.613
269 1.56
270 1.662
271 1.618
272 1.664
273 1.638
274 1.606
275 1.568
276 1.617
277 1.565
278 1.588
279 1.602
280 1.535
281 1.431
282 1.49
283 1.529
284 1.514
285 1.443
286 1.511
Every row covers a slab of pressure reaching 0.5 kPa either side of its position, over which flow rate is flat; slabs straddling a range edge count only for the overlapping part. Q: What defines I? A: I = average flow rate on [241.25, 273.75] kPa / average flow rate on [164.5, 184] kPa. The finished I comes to 1.6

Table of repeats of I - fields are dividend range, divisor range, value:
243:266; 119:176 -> 1.66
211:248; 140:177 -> 1.85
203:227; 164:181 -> 1.83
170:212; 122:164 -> 1.70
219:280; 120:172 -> 1.65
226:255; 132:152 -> 2.19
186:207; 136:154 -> 2.55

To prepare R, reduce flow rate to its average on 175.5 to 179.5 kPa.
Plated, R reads 1.04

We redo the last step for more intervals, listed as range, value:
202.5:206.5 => 1.87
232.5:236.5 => 1.87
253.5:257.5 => 1.72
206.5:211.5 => 1.86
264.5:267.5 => 1.62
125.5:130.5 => 1.21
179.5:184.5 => 1.55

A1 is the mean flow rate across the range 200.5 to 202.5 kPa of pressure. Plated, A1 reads 1.96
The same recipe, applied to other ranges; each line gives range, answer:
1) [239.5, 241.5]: 1.91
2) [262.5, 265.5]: 1.61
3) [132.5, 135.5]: 0.915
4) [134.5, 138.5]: 0.813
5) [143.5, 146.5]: 0.78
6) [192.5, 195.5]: 2.41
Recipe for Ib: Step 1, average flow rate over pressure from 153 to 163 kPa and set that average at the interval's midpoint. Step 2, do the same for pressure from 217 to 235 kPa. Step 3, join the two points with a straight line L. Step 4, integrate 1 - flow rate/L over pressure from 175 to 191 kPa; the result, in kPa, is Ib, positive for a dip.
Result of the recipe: -2.6 kPa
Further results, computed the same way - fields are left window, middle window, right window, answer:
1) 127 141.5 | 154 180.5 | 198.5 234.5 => 3.99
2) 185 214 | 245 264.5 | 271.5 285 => -0.14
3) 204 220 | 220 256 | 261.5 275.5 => -1.71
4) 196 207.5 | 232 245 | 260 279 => -0.70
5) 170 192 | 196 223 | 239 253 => -3.94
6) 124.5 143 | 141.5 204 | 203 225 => -0.06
